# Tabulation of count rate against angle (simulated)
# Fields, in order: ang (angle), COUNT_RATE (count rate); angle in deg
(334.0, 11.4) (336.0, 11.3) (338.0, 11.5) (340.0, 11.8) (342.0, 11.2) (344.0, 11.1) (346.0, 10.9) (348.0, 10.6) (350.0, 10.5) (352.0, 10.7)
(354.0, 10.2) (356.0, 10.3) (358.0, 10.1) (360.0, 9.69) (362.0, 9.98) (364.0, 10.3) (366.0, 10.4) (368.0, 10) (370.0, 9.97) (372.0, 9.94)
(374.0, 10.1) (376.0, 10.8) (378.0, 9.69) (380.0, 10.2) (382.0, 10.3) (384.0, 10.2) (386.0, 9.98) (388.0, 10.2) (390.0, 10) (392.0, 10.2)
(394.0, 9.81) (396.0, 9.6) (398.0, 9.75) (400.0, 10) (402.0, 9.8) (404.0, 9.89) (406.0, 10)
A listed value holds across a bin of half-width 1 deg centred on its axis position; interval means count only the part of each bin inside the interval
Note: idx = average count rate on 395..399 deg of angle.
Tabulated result 9.68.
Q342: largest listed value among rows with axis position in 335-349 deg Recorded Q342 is 11.8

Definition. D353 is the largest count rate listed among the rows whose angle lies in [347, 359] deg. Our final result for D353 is 10.7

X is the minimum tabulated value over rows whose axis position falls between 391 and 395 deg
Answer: 9.81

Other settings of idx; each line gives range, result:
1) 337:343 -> 11.5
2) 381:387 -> 10.2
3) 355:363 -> 10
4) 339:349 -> 11.1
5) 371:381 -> 10.1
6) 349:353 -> 10.6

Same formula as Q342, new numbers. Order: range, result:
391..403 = 10.2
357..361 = 10.1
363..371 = 10.4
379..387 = 10.3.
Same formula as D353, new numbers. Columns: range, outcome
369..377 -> 10.8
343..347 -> 11.1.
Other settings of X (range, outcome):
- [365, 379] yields 9.69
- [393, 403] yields 9.6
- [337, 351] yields 10.5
